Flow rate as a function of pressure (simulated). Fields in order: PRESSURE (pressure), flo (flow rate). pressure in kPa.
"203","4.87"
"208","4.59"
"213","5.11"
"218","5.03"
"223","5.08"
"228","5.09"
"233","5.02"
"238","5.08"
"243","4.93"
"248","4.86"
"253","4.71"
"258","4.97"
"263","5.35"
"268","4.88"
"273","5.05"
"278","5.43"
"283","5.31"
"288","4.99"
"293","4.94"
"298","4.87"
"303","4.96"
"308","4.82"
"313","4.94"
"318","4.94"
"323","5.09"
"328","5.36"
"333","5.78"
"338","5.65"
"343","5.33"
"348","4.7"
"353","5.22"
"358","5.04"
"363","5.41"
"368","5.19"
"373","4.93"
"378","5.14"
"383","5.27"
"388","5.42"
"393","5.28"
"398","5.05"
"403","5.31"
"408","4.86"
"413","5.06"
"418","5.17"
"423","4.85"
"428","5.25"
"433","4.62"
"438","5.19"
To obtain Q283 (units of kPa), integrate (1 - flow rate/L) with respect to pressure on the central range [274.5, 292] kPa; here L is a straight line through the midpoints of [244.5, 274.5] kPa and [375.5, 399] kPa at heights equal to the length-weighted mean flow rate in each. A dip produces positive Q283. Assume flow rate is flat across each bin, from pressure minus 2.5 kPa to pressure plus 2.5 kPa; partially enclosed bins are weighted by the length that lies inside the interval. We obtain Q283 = -0.7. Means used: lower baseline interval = 4.97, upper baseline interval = 5.24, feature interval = 5.21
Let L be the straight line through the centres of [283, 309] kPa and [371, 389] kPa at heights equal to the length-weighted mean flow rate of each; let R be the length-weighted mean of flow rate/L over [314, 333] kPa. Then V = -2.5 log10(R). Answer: -0.036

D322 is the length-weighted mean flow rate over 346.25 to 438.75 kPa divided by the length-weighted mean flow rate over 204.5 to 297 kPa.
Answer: 1.0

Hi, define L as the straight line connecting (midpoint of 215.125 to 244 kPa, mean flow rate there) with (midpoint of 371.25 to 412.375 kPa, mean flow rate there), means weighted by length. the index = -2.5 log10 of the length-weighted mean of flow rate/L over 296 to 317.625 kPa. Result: 0.043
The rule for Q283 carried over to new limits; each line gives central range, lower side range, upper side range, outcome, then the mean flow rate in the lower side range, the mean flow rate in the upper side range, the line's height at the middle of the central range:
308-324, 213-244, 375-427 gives 0.45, 5.05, 5.14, 5.1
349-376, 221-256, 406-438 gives -0.82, 4.97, 4.99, 4.98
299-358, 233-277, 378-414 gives -0.66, 5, 5.18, 5.09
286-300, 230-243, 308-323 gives 0.10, 5.03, 4.94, 4.97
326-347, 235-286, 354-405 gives -1.32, 5.06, 5.2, 5.15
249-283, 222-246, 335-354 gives 0.13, 5.03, 5.24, 5.09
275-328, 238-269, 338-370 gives 0.26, 4.96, 5.19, 5.07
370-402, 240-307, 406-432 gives -1.09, 5.02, 5.02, 5.02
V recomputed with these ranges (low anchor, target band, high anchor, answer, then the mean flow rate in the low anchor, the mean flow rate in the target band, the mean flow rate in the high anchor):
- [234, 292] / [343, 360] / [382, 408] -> 0.028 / 5.05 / 5.04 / 5.23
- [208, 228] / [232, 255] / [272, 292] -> 0.036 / 5.02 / 4.92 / 5.19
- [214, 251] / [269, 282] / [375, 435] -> -0.036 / 5.01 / 5.21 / 5.11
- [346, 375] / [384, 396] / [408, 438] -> -0.059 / 5.09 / 5.33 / 5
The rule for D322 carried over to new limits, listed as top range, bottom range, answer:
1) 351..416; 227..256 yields 1.05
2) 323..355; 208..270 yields 1.07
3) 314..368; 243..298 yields 1.04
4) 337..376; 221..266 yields 1.03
